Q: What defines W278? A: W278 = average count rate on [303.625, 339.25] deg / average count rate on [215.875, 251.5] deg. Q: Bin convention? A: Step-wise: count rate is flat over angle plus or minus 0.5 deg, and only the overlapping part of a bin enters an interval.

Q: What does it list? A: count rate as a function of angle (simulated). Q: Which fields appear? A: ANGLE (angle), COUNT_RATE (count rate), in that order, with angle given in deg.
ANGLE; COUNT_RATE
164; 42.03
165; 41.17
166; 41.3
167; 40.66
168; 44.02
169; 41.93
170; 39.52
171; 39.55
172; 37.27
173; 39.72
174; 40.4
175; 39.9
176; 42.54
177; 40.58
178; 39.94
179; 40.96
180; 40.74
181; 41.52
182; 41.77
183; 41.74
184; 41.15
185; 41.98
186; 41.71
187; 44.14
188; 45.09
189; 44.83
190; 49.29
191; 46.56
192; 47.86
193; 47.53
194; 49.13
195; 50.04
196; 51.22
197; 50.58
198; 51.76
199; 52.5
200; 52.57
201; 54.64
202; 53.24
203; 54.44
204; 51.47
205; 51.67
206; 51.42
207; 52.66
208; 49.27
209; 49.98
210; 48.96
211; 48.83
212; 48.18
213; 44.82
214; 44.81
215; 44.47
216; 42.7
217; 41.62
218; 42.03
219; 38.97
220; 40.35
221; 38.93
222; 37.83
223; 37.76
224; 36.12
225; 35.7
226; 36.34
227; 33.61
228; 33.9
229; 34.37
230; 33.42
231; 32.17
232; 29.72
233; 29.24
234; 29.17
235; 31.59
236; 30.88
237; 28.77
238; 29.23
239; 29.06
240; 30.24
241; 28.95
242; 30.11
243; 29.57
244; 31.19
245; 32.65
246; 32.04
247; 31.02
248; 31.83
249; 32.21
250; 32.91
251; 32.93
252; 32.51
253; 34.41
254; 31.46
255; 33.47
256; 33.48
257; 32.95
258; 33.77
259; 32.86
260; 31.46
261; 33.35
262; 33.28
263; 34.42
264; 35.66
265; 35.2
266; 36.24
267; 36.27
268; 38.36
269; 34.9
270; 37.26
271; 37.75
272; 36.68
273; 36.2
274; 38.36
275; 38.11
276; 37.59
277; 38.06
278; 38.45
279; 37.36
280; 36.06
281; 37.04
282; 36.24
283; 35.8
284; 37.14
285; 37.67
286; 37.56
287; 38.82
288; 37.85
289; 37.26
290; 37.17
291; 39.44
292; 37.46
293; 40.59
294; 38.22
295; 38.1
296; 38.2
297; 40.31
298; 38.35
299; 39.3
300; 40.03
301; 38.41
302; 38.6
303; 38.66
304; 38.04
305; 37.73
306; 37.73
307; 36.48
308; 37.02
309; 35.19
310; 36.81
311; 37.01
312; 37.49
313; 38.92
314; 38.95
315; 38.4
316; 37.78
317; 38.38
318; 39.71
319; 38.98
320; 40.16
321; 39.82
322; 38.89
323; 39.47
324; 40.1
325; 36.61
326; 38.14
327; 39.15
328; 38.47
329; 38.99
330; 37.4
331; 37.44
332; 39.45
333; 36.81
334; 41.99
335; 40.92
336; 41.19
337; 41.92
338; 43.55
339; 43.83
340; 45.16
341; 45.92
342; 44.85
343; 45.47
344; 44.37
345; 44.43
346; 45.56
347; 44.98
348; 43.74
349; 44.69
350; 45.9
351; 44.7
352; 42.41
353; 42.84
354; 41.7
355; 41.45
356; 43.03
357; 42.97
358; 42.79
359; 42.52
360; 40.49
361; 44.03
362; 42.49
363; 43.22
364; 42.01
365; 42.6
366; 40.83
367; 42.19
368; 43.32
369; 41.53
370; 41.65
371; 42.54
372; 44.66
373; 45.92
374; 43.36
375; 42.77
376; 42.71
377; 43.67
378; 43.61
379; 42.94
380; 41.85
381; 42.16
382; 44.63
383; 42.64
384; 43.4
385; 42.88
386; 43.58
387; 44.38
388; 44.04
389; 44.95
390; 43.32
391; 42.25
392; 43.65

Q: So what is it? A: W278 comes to 1.16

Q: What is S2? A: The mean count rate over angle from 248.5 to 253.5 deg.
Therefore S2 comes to 33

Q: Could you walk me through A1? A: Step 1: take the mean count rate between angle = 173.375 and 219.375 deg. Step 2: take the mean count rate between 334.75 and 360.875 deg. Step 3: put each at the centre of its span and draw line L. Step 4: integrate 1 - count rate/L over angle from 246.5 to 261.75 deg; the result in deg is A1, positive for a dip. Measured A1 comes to 4.2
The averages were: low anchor 46.4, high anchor 43.5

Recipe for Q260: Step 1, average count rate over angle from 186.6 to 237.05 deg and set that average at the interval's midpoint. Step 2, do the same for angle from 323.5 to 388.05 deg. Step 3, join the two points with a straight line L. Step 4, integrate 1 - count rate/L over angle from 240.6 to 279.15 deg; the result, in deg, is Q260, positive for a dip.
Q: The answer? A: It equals 7.9 deg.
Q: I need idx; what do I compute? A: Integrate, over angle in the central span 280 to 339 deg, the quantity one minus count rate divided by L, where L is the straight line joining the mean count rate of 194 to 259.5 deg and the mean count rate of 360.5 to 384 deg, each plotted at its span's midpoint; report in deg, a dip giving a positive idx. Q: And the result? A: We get 3.9 deg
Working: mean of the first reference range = 39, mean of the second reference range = 42.9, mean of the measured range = 38.5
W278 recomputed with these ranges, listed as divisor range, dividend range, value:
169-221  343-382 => 0.95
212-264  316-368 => 1.22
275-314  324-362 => 1.11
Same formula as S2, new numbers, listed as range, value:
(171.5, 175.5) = 39.3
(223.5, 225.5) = 35.9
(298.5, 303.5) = 39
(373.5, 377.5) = 43.1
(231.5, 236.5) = 30.1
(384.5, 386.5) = 43.2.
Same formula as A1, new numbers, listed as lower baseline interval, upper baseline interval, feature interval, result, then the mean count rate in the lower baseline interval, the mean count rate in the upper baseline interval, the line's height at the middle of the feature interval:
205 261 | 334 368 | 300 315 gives 1.1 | 36.3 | 43.3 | 40.7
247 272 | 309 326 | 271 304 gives -1.6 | 34.1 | 38.5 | 36.2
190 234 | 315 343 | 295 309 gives 1.0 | 44.2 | 40.3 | 41.2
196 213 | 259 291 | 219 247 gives 7.8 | 51.2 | 36.6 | 45.3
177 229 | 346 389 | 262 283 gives 3.6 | 44.9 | 43.1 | 44.2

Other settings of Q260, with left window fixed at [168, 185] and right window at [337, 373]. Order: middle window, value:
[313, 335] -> 2.09 deg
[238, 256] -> 4.41 deg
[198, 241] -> 0.46 deg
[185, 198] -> -2.02 deg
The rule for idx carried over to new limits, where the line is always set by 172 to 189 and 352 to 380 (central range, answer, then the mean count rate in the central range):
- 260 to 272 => 1.8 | 35.6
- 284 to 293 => 0.9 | 38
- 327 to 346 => 0.3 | 41.8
